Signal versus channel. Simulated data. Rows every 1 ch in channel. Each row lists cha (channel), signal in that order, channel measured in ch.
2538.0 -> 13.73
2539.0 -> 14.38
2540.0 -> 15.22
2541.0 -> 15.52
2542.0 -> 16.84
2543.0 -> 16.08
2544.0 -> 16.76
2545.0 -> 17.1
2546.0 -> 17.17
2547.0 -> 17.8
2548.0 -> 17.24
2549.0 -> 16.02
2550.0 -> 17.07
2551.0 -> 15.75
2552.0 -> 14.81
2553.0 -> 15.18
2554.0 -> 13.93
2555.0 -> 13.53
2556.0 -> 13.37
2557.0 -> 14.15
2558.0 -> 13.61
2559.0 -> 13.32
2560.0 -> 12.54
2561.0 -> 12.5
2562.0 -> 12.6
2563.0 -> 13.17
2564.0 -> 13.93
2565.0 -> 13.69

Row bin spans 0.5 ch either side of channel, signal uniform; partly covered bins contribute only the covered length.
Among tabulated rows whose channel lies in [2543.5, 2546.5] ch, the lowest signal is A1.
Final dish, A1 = 16.76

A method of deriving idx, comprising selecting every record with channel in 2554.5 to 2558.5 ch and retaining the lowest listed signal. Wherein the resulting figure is 13.37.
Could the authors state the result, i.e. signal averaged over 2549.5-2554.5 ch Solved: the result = 15.3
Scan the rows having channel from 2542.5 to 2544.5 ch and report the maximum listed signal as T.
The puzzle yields 16.76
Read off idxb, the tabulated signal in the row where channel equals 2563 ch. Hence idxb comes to 13.17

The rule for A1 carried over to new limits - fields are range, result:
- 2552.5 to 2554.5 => 13.93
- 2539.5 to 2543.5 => 15.22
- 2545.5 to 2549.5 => 16.02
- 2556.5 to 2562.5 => 12.5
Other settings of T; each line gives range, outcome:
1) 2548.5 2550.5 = 17.07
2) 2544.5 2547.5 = 17.8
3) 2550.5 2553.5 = 15.75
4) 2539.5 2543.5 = 16.84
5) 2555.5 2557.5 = 14.15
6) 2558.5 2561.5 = 13.32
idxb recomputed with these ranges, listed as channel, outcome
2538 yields 13.73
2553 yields 15.18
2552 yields 14.81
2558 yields 13.61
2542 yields 16.84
